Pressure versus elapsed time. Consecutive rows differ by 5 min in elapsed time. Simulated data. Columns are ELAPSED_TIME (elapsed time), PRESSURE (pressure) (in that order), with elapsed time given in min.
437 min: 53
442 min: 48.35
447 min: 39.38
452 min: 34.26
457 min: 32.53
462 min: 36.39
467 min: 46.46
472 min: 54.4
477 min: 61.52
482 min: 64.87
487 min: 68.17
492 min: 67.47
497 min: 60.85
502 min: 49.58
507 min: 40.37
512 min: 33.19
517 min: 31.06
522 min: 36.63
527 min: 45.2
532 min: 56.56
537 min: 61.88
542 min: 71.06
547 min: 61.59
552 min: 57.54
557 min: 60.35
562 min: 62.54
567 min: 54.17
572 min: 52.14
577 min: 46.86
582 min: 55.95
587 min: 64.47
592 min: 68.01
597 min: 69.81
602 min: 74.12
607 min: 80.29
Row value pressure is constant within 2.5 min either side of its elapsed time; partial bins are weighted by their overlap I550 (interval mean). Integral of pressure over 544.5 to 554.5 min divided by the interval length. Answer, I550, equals 59.6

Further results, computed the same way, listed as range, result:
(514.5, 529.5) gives 37.6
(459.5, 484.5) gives 52.7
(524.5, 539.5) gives 54.5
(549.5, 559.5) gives 58.9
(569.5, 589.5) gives 54.9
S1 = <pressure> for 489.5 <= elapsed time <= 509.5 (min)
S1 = 54.6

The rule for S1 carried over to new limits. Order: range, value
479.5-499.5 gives 65.3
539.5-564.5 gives 62.6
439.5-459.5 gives 38.6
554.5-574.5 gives 57.3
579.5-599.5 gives 64.6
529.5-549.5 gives 62.8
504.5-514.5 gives 36.8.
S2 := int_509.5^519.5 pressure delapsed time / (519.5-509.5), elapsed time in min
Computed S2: 32.1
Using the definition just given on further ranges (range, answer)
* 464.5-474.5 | 50.4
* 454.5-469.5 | 38.5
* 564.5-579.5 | 51.1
